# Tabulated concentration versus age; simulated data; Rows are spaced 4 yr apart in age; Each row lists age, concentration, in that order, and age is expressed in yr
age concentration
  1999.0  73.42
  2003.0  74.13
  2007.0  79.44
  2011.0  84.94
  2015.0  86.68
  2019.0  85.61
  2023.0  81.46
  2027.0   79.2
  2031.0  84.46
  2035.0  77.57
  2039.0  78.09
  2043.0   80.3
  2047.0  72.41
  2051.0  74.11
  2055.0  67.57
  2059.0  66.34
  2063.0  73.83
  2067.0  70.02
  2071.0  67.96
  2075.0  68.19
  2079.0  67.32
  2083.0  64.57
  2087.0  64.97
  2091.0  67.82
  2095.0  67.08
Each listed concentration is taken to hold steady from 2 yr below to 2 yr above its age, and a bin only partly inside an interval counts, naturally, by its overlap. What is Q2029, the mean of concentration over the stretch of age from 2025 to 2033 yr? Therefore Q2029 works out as 81.8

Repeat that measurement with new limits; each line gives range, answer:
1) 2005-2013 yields 82.2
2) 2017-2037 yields 81.7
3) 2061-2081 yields 69.5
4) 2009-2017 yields 85.8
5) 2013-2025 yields 84.6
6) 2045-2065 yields 70.9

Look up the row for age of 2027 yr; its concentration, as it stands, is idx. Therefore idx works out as 79.2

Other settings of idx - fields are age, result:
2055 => 67.57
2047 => 72.41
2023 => 81.46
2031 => 84.46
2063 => 73.83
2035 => 77.57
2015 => 86.68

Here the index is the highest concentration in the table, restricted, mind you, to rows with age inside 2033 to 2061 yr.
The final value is 80.3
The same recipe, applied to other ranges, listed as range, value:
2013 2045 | 86.68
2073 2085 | 68.19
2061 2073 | 73.83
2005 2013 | 84.94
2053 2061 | 67.57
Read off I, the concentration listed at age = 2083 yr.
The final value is 64.57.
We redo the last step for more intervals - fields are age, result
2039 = 78.09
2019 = 85.61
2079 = 67.32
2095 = 67.08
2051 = 74.11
